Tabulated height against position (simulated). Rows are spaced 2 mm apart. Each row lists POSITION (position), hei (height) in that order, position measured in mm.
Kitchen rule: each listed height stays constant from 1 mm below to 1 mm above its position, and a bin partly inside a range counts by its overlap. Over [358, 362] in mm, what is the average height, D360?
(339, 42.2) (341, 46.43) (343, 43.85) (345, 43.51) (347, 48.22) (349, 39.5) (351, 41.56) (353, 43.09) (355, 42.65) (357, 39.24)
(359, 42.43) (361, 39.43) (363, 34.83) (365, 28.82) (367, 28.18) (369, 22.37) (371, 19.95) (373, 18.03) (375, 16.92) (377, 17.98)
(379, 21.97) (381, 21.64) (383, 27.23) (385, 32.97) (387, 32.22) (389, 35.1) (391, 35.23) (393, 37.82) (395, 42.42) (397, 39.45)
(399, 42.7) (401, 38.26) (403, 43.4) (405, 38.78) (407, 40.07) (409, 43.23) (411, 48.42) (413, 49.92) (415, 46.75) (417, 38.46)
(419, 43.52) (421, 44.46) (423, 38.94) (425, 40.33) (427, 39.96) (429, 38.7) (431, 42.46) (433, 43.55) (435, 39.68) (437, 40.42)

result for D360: 40.9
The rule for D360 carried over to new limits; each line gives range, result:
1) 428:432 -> 40.6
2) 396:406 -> 40.5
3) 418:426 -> 41.8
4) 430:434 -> 43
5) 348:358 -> 41.2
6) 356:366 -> 37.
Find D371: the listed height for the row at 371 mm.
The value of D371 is 19.95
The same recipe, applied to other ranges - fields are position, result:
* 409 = 43.23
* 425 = 40.33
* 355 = 42.65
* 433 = 43.55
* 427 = 39.96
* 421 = 44.46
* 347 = 48.22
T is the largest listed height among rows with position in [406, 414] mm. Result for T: 49.92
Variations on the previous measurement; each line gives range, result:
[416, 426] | 44.46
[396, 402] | 42.7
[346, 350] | 48.22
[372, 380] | 21.97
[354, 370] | 42.65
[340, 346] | 46.43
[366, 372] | 28.18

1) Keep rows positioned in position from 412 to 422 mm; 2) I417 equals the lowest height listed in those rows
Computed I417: 38.46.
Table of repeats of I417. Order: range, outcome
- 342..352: 39.5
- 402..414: 38.78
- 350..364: 34.83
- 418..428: 38.94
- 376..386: 17.98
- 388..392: 35.1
